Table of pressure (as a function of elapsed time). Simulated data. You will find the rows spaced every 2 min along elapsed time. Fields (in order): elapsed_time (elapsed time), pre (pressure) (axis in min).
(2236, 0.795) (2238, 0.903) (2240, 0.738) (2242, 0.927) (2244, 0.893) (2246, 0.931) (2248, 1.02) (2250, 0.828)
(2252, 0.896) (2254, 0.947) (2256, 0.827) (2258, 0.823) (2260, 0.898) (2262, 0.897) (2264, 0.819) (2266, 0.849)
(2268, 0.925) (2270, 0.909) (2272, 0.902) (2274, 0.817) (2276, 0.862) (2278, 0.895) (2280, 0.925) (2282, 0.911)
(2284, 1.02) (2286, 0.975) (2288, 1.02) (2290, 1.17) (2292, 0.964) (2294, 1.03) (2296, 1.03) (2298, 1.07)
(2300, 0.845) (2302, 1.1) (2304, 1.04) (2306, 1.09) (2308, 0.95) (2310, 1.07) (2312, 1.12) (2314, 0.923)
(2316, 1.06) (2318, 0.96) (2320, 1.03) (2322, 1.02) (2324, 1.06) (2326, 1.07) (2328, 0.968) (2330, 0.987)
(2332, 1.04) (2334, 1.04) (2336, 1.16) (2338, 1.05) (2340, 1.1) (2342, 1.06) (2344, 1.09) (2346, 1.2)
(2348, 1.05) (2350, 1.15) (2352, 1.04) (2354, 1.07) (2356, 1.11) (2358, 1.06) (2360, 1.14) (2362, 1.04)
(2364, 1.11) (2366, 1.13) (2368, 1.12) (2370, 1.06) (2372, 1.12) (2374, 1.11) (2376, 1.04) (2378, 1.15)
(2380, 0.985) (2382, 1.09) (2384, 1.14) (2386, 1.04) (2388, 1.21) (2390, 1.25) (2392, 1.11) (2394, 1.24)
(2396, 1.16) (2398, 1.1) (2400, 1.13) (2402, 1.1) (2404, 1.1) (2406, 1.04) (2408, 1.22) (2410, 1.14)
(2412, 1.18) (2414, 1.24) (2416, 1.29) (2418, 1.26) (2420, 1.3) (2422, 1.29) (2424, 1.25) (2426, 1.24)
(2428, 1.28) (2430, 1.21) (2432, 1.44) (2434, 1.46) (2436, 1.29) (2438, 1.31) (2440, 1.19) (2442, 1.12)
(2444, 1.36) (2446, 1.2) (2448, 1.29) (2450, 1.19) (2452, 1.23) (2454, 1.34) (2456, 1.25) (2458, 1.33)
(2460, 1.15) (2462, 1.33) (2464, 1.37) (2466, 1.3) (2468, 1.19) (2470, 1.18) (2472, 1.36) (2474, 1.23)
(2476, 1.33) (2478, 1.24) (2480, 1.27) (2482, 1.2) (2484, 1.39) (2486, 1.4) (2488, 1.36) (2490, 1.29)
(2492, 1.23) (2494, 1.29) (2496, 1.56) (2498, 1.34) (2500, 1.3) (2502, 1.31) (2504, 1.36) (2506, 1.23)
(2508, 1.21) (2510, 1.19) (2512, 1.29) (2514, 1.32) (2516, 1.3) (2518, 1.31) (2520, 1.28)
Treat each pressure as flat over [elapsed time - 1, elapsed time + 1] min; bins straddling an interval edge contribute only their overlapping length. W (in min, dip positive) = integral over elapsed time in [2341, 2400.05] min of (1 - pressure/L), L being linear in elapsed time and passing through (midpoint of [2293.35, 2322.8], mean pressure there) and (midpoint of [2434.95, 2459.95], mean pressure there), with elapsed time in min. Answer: 0.9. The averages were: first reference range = 1.02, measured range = 1.11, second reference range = 1.25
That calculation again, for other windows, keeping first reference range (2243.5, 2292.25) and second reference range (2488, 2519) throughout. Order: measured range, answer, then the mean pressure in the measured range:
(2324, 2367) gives -1.4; 1.08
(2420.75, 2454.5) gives -2.3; 1.28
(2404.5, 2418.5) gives -0.5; 1.19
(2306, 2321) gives -0.5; 1.02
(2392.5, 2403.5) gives -0.1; 1.14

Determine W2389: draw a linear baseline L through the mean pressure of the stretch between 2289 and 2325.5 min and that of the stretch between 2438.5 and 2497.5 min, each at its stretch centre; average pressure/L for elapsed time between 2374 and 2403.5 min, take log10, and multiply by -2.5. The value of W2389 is 0.03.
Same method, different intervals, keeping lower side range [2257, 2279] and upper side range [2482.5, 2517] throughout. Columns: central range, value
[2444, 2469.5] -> -0.03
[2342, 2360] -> -0.07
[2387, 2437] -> -0.07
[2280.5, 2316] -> -0.10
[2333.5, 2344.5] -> -0.08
